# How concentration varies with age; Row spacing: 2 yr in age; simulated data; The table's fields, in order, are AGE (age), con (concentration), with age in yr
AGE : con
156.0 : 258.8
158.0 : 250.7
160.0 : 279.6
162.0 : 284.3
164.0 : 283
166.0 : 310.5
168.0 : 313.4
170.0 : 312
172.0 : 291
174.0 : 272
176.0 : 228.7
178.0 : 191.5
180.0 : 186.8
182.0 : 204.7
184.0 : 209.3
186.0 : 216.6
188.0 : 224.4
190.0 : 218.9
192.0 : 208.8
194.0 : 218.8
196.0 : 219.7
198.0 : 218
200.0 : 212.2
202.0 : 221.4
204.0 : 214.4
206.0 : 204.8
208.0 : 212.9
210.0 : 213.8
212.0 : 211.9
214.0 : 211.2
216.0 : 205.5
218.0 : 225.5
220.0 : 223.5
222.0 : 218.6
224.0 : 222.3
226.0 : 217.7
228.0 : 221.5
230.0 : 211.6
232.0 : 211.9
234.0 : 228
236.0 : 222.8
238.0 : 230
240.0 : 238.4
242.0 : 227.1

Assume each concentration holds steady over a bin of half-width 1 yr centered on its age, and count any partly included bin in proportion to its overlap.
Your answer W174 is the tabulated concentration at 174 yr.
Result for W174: 272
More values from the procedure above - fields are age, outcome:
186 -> 216.6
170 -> 312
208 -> 212.9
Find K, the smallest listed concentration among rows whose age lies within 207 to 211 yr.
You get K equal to 212.9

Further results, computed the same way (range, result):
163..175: 272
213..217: 205.5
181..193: 204.7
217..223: 218.6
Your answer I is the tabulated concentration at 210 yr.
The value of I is 213.8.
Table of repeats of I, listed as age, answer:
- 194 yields 218.8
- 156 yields 258.8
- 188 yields 224.4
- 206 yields 204.8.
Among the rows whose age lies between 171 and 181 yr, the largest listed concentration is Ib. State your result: 291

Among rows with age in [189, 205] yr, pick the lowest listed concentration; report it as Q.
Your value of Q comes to 208.8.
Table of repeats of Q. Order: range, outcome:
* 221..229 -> 217.7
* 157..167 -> 250.7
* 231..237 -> 211.9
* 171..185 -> 186.8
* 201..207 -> 204.8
